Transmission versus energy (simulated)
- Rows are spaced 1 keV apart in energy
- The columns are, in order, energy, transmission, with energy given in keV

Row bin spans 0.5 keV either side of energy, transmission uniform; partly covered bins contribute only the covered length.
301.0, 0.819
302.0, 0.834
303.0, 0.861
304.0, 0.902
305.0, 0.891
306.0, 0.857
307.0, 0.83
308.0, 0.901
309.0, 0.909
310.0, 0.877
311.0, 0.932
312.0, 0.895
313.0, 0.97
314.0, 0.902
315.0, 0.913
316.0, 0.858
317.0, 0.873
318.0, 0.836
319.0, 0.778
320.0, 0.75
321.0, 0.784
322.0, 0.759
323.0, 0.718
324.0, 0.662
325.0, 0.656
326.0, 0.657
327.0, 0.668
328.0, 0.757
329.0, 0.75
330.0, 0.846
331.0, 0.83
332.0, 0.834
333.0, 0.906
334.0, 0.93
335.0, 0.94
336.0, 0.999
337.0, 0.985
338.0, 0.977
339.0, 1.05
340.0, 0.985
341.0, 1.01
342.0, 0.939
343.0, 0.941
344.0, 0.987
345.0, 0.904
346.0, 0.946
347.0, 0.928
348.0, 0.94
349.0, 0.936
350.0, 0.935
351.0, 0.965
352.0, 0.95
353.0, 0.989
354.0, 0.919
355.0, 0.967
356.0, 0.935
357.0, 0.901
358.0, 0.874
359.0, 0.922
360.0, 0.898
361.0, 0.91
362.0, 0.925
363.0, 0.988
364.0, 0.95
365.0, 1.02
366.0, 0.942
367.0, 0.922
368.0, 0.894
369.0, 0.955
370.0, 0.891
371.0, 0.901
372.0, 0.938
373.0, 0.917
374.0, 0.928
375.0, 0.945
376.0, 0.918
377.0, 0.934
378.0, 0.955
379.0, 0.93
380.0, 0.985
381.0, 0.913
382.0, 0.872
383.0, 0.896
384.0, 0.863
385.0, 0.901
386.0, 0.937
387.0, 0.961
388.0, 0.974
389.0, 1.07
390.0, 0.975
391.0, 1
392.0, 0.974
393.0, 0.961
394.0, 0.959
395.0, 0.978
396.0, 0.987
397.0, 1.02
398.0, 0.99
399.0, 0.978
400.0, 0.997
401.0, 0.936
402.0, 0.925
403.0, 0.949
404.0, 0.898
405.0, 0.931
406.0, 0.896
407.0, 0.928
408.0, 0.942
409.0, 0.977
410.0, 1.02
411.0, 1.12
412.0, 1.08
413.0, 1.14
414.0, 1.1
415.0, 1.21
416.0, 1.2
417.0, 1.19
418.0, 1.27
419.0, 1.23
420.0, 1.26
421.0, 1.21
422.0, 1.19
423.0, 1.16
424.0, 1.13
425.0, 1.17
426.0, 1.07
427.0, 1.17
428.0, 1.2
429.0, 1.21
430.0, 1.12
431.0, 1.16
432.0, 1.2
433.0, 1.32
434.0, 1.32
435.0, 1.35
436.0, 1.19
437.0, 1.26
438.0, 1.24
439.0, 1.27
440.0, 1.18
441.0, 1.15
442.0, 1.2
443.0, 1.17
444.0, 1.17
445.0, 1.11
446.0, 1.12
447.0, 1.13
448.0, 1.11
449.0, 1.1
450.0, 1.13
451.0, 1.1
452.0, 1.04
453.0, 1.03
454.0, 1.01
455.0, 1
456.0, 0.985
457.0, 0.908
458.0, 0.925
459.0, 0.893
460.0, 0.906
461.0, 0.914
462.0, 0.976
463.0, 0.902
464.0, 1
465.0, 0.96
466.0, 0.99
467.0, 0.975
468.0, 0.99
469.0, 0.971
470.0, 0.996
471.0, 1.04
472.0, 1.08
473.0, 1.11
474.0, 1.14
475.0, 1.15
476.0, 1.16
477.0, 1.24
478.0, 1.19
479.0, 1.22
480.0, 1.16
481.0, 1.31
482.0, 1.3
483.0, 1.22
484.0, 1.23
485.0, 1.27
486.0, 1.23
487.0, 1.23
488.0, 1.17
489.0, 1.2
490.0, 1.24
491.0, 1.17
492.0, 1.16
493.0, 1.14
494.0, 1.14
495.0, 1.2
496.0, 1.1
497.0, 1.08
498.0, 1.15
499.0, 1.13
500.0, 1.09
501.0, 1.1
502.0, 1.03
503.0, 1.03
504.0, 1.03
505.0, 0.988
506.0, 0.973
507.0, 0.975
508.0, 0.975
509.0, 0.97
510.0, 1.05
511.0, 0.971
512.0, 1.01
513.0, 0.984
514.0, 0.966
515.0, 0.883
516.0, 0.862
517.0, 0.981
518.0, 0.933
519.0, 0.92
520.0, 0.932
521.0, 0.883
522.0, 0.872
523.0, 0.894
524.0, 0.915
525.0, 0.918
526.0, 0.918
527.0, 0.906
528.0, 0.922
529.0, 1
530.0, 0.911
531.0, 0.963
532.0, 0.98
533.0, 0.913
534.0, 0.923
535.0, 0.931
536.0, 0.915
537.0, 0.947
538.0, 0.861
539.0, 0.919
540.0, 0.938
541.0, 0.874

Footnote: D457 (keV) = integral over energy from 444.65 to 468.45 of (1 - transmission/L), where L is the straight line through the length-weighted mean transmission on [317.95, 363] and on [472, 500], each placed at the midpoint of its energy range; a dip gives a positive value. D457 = 2.4 keV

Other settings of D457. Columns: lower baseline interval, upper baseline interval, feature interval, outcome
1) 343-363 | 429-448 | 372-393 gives 1.7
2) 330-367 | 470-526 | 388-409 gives 0.5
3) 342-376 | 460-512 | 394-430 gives -2.6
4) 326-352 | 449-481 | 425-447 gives -4.1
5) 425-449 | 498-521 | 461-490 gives -1.0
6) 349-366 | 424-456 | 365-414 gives 3.2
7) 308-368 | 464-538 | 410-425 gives -3.2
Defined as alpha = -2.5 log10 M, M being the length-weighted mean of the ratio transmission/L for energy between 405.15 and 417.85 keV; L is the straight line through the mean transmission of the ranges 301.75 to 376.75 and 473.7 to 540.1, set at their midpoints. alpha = -0.12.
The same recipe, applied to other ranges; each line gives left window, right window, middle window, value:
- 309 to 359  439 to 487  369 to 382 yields 0.02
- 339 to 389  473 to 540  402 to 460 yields -0.13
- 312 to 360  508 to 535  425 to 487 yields -0.21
